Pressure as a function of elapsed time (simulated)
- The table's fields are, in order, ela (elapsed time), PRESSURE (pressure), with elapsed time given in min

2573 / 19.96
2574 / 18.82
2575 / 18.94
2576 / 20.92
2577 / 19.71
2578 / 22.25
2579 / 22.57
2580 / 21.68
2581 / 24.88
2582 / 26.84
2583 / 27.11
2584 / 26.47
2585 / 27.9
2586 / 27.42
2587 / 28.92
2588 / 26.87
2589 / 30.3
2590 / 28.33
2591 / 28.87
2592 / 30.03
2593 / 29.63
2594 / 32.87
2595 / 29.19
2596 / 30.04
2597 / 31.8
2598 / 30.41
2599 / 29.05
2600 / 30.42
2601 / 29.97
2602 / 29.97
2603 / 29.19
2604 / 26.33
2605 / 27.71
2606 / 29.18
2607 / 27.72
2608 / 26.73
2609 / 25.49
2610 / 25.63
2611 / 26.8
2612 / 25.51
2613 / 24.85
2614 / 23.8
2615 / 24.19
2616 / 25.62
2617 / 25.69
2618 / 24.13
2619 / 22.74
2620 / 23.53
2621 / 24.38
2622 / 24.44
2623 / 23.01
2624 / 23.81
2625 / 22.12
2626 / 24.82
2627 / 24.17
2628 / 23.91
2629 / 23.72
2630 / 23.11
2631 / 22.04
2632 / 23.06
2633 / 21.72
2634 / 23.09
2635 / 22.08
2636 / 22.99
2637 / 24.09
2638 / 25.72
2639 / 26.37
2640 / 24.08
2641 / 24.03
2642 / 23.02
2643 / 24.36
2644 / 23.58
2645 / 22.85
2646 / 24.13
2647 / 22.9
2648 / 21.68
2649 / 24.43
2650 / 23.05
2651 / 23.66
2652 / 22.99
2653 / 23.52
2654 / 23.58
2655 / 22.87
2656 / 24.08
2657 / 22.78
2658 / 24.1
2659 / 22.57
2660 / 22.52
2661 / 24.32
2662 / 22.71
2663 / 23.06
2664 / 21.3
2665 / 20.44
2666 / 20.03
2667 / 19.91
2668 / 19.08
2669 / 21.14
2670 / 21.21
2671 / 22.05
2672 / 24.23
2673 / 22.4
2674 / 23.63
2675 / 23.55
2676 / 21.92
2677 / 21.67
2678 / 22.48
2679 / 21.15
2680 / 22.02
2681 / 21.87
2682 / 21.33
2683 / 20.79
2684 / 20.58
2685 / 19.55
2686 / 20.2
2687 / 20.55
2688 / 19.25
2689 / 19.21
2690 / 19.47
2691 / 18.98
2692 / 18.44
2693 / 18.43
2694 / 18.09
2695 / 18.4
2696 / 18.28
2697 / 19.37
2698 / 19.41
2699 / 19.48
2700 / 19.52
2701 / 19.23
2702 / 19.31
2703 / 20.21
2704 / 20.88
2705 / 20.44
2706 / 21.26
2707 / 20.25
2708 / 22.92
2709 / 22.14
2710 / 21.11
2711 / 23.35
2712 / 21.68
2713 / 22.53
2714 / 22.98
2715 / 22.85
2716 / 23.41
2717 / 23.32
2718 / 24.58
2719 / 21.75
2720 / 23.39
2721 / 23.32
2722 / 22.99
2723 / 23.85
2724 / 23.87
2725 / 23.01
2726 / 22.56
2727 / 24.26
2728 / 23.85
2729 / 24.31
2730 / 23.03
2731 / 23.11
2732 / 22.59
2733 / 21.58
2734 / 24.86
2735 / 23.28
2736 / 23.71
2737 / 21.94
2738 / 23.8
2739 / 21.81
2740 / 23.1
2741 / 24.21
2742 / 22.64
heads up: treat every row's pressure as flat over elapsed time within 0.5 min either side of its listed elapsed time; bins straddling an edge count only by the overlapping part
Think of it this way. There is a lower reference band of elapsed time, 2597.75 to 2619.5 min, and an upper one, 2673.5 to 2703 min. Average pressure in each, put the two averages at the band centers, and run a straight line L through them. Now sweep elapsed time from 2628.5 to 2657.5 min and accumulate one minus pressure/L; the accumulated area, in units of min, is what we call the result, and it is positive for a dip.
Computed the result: 0.63 min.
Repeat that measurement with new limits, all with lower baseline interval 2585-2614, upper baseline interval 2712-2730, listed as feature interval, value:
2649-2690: 5.7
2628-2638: 1.5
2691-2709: 3.3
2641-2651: 1.2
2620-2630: 1.3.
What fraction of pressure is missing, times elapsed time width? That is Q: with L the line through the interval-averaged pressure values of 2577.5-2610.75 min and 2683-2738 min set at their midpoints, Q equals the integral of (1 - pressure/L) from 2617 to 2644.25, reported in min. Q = 2.35 min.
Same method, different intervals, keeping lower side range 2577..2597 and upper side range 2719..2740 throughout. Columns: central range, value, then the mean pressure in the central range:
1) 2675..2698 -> 4.07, 20.2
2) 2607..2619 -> 0.60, 25.3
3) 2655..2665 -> 0.93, 22.9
